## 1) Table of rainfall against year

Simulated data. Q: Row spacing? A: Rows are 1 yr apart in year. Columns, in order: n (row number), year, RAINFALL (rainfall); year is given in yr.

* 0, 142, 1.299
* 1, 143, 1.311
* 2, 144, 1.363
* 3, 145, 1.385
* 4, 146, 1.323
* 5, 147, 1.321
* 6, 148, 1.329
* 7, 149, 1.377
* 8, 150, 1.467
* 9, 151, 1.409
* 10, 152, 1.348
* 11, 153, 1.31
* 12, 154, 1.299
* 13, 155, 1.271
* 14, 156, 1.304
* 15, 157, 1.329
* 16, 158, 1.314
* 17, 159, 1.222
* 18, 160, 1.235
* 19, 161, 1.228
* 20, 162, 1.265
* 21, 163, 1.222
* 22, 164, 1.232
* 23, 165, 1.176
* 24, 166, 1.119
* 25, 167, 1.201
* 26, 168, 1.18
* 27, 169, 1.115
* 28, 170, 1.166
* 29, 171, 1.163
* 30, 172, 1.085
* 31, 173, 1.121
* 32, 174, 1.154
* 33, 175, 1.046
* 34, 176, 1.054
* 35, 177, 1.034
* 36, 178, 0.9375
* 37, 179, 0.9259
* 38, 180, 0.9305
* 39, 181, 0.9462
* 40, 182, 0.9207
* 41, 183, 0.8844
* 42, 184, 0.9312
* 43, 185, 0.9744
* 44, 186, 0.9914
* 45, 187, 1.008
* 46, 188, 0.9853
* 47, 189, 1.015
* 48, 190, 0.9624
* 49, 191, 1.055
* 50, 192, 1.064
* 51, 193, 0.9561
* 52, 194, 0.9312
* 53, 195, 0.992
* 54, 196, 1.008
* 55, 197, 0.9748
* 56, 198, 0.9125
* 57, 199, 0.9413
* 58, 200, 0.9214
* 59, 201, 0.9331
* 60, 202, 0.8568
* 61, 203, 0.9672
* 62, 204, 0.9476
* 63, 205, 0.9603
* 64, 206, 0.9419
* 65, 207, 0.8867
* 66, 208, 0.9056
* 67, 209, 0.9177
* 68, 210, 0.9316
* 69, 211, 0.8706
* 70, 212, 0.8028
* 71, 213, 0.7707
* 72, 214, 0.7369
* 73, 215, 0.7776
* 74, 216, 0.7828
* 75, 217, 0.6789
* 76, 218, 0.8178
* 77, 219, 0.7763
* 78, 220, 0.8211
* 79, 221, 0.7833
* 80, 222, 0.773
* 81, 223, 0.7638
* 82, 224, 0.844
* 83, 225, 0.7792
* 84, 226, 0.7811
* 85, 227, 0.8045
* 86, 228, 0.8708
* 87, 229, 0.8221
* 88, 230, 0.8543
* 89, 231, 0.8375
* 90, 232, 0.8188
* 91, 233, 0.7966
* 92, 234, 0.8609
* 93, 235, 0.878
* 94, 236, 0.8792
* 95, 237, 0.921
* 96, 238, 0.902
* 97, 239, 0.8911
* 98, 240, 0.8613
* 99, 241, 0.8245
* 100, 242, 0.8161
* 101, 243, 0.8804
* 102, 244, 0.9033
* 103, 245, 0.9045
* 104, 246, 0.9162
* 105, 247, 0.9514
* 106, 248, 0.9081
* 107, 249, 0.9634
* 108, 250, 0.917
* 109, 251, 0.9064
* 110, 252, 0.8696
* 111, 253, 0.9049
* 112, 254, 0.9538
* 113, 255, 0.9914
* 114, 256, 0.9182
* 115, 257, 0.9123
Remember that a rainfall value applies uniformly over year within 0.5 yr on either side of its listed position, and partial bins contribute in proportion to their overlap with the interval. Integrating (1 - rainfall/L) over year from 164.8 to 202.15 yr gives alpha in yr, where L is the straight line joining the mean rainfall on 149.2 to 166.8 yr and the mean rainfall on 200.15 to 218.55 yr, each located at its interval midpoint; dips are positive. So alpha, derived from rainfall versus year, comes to 1.9 yr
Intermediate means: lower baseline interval 1.28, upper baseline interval 0.861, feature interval 1.02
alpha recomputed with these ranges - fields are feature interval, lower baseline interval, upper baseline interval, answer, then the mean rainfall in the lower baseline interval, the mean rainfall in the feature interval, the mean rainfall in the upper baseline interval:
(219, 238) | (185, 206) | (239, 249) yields 1.8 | 0.969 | 0.828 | 0.889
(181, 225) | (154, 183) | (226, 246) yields 4.3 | 1.14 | 0.899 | 0.859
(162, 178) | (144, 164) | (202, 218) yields 0.6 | 1.31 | 1.14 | 0.857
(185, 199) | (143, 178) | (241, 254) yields 1.6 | 1.24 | 0.987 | 0.902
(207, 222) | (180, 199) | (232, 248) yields 1.8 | 0.971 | 0.814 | 0.878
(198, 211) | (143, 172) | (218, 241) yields 0.8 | 1.27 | 0.923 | 0.832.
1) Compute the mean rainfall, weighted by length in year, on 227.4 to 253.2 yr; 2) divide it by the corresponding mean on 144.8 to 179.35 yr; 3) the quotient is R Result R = 0.7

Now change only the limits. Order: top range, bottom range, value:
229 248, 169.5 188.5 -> 0.86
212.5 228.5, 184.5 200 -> 0.80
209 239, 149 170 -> 0.65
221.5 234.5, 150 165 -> 0.63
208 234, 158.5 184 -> 0.74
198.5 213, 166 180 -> 0.84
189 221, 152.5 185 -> 0.79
